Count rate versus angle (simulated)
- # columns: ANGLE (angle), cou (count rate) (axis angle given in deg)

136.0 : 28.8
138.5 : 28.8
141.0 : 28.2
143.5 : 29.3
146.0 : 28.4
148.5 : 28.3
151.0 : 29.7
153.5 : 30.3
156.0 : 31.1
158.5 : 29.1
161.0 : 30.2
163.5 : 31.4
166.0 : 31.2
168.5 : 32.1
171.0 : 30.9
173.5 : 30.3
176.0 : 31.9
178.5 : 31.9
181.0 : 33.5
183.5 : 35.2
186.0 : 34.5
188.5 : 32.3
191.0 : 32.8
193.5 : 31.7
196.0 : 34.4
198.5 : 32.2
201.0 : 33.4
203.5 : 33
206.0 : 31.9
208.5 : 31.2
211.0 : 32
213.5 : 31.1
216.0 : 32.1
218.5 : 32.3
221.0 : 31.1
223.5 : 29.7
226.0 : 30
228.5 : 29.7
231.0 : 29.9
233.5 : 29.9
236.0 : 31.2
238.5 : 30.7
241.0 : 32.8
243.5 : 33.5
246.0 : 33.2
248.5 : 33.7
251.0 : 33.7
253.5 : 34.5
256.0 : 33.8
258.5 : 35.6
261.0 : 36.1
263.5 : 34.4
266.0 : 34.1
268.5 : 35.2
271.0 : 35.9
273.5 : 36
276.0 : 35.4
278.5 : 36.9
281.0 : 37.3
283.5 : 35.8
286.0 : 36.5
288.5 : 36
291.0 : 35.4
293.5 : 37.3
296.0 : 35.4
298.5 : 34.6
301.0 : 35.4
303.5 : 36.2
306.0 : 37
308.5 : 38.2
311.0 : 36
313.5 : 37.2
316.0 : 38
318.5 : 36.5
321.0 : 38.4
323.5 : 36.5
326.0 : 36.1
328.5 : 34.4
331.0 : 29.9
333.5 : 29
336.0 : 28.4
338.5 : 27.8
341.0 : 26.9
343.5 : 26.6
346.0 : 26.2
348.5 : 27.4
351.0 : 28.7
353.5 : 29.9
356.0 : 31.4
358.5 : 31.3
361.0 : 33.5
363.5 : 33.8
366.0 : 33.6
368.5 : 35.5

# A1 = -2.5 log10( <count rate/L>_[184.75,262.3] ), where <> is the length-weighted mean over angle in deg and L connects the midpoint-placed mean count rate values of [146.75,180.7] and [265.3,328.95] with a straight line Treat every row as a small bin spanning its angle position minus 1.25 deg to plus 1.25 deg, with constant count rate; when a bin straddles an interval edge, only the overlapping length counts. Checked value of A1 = 0.03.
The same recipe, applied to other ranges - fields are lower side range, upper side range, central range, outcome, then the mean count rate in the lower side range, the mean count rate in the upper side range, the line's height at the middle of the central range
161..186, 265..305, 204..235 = 0.09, 32.1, 35.9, 33.6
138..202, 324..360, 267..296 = -0.19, 31.3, 29.7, 30.3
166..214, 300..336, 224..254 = 0.06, 32.4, 35.4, 33.6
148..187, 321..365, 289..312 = -0.17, 31.4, 30.7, 30.9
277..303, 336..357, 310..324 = -0.15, 36.1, 28.1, 32.3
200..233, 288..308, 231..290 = -0.02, 31.3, 36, 33.8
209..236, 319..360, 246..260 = -0.11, 30.8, 30.7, 30.8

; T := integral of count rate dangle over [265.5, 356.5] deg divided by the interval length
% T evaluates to 33.9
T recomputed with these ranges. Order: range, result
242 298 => 35.2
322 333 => 34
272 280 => 36.1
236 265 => 33.7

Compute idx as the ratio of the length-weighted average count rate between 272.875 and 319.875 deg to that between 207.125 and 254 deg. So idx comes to 1.15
